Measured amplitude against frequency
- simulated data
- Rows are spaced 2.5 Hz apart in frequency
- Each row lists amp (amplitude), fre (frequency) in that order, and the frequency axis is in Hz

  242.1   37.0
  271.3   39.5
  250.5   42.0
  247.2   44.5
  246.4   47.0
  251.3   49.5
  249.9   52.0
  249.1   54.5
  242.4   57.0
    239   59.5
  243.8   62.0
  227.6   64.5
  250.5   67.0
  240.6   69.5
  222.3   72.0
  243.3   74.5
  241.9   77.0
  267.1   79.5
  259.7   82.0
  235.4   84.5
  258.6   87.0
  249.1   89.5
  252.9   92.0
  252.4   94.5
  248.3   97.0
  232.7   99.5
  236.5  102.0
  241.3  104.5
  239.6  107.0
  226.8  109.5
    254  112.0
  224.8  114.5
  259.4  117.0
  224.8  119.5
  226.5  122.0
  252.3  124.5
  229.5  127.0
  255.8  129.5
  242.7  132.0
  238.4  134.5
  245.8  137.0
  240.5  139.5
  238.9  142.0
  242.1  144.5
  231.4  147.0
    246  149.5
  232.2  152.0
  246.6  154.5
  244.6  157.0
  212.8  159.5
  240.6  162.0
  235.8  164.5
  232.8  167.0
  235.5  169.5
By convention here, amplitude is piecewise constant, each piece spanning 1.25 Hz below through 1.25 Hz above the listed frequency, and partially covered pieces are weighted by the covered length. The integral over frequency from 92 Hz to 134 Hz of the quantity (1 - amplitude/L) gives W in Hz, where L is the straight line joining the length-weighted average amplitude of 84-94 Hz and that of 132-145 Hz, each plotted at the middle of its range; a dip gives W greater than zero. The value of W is 0.87 Hz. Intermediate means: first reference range 250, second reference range 241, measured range 241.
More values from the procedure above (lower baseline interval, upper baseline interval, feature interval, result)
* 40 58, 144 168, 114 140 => -0.1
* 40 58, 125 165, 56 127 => 0.7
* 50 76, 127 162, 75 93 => -0.8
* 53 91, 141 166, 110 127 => 0.1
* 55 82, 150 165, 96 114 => 0.1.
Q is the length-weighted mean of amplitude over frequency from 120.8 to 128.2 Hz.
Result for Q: 236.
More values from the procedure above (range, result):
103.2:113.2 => 240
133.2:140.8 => 242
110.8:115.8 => 239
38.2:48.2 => 254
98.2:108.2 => 238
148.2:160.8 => 236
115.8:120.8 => 242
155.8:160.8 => 229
